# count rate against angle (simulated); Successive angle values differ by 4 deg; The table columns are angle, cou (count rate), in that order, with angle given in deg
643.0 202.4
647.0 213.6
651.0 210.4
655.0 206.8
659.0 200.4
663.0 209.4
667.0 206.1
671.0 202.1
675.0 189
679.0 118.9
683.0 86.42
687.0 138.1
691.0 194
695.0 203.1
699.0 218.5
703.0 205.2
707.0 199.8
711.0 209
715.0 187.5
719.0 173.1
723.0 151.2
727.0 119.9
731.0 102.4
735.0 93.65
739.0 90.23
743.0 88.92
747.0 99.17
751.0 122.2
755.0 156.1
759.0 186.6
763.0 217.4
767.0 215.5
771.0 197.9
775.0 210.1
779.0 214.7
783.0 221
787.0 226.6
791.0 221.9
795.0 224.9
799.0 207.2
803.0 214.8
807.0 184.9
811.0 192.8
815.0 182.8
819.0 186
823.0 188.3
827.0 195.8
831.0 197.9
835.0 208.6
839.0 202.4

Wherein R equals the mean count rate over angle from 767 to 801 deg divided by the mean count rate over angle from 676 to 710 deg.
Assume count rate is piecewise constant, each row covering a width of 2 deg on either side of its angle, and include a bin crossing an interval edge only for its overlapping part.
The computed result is 1.3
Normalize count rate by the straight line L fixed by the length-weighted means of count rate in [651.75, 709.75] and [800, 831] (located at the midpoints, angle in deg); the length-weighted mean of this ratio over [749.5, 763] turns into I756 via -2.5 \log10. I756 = 0.15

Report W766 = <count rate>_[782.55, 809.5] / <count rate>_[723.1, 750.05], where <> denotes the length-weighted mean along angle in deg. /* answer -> 2.1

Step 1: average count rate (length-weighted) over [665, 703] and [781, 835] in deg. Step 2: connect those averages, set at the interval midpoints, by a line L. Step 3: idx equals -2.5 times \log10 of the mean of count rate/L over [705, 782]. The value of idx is 0.18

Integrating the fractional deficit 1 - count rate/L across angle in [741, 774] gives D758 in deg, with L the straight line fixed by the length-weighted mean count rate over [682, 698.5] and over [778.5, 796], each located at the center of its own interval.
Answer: 7.1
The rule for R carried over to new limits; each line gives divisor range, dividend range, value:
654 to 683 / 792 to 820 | 1.10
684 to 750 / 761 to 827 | 1.35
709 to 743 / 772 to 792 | 1.58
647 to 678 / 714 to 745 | 0.62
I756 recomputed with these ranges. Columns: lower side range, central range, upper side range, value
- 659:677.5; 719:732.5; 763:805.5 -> 0.48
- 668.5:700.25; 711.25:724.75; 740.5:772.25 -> -0.08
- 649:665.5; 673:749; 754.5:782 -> 0.33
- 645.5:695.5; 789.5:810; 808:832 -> -0.11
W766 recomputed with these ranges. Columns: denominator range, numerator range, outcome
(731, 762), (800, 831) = 1.59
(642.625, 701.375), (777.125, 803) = 1.18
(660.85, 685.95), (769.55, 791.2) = 1.28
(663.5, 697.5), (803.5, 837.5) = 1.14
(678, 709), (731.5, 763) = 0.73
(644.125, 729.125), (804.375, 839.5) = 1.06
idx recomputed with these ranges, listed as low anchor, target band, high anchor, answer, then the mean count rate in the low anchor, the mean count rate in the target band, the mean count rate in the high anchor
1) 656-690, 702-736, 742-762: -0.061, 171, 161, 137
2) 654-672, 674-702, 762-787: 0.249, 205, 165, 214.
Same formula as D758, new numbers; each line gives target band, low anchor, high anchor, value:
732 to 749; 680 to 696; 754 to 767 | 8.2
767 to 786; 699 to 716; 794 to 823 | -1.2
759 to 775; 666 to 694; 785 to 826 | -1.4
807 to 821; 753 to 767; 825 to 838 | 0.8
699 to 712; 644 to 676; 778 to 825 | -0.1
